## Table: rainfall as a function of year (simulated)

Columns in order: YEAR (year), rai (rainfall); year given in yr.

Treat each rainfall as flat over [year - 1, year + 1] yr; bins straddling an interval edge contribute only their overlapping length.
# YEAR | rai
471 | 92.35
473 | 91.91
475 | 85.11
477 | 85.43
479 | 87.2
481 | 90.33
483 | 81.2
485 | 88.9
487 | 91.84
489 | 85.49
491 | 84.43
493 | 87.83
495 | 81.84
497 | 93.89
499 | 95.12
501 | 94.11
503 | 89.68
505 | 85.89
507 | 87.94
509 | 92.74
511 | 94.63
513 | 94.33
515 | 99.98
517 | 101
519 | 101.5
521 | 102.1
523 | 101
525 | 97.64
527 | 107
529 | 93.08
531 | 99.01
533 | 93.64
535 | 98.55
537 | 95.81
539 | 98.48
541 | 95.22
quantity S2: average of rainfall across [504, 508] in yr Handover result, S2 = 86.9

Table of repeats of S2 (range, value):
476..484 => 86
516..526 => 101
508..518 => 96.5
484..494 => 87.7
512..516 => 97.2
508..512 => 93.7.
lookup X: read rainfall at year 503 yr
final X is 89.68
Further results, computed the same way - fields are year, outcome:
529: 93.08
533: 93.64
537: 95.81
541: 95.22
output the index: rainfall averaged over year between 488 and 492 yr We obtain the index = 85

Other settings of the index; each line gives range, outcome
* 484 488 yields 90.4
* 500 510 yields 90.1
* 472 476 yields 88.5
